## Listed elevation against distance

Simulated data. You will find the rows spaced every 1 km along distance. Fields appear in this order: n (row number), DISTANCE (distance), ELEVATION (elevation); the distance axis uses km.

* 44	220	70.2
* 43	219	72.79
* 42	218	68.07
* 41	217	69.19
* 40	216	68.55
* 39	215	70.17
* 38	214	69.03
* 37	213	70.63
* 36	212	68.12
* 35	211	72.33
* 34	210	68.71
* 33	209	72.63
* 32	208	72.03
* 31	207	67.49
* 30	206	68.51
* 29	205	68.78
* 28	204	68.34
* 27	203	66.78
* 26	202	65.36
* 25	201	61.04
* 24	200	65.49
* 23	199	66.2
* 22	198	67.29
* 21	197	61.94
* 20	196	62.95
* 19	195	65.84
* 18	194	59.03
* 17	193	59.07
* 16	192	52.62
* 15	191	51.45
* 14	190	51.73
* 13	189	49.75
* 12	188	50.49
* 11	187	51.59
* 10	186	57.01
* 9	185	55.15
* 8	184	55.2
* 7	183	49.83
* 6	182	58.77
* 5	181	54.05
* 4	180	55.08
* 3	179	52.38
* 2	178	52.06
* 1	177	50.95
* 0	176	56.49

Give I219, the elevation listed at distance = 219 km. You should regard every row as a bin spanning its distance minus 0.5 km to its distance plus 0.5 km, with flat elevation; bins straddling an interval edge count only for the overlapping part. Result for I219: 72.79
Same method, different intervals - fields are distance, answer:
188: 50.49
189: 49.75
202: 65.36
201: 61.04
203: 66.78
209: 72.63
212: 68.12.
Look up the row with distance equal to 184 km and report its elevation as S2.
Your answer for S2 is 55.2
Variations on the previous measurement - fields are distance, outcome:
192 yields 52.62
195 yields 65.84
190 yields 51.73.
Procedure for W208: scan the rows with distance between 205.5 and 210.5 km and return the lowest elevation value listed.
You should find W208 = 67.49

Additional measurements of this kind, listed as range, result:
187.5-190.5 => 49.75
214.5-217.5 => 68.55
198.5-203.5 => 61.04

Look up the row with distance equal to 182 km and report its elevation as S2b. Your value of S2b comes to 58.77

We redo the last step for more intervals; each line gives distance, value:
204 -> 68.34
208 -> 72.03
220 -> 70.2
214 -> 69.03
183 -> 49.83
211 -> 72.33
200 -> 65.49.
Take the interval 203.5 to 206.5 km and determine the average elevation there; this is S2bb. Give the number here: 68.5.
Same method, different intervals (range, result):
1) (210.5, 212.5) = 70.2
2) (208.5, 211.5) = 71.2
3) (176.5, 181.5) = 52.9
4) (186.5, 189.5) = 50.6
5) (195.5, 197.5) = 62.4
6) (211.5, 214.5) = 69.3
